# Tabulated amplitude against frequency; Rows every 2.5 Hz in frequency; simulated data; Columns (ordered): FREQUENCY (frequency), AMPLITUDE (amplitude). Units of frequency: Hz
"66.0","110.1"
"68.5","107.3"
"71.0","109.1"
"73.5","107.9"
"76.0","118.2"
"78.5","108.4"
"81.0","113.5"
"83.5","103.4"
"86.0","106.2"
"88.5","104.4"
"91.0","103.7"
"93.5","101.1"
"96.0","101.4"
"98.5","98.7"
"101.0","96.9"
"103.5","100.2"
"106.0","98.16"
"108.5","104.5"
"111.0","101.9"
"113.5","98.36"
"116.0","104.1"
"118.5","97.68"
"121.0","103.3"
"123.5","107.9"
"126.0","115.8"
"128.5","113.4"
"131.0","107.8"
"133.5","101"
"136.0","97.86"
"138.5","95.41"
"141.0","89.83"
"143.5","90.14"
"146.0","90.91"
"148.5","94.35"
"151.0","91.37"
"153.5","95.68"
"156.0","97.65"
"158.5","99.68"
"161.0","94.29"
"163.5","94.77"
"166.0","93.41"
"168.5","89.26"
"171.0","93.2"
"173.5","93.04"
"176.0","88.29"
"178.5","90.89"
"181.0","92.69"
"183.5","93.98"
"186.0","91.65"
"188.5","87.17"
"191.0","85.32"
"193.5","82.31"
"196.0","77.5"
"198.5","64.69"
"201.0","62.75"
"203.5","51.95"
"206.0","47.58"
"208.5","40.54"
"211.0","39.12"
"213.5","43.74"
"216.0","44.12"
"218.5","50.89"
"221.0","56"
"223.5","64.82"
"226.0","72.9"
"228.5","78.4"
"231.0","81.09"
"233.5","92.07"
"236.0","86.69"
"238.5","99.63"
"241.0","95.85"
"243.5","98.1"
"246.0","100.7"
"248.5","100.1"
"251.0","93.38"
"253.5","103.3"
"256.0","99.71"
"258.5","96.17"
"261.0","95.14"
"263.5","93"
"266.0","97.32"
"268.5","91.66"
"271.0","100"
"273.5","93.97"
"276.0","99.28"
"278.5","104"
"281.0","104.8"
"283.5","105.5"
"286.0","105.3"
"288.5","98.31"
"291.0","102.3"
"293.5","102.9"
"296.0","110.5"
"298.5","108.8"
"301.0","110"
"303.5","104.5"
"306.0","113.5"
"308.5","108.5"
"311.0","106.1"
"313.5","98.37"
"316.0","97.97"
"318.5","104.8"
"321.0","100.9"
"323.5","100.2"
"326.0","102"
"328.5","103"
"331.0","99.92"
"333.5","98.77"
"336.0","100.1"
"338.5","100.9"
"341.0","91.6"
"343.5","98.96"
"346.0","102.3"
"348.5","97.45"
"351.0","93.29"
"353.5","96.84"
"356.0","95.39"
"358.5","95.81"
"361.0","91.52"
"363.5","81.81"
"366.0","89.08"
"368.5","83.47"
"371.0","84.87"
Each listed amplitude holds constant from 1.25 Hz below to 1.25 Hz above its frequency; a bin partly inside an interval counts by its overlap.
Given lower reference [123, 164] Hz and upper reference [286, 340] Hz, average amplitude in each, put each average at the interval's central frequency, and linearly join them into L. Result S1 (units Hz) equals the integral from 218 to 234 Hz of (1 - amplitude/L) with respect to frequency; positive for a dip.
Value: 4.78 Hz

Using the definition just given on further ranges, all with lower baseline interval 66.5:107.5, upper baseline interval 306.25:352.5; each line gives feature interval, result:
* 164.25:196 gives 4.19 Hz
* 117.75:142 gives 0.23 Hz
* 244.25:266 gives 0.91 Hz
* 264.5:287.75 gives 0.33 Hz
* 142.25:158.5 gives 1.56 Hz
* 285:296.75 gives -0.27 Hz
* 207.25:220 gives 7.30 Hz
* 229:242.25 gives 1.54 Hz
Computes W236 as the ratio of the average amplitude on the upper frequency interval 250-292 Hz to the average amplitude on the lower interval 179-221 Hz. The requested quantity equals 1.50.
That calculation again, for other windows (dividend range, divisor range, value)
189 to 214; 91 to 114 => 0.61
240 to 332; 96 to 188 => 1.04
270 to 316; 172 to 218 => 1.47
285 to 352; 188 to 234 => 1.61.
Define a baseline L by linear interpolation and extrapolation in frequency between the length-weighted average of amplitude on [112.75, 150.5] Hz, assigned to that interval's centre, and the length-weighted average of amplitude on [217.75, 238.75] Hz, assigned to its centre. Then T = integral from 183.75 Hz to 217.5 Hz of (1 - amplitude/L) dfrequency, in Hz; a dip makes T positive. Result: 7.9 Hz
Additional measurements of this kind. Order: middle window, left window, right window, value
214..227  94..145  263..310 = 5.8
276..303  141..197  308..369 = -2.6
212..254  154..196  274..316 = 8.0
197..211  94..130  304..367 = 6.7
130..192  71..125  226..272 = 3.9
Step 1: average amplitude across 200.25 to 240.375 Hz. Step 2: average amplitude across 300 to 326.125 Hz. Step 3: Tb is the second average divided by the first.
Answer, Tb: 1.64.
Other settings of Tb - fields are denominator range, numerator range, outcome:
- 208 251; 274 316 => 1.41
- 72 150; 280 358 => 1.00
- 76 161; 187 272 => 0.78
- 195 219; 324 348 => 1.91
